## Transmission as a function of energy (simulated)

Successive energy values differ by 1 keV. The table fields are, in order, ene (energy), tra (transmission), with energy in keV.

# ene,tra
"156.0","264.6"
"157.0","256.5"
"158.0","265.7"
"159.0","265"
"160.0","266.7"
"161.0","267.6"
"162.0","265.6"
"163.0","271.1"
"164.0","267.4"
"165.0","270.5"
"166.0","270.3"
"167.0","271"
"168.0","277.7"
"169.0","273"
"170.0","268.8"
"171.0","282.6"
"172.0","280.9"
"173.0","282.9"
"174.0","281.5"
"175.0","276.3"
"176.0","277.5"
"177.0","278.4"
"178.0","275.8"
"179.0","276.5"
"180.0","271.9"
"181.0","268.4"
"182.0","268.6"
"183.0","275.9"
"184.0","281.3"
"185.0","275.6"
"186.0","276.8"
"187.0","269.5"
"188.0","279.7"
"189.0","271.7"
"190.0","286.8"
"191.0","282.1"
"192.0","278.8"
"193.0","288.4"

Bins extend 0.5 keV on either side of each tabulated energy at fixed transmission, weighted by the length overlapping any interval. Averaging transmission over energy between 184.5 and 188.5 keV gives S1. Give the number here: 275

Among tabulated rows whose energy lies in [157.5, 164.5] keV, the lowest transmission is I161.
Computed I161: 265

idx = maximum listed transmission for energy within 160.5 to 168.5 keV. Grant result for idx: 277.7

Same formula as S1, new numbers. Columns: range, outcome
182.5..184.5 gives 279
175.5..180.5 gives 276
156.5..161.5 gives 264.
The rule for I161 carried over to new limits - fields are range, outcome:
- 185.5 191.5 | 269.5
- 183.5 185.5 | 275.6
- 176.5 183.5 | 268.4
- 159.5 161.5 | 266.7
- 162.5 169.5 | 267.4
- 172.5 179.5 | 275.8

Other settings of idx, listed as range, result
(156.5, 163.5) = 271.1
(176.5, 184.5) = 281.3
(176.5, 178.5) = 278.4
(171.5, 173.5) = 282.9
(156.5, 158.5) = 265.7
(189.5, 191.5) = 286.8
